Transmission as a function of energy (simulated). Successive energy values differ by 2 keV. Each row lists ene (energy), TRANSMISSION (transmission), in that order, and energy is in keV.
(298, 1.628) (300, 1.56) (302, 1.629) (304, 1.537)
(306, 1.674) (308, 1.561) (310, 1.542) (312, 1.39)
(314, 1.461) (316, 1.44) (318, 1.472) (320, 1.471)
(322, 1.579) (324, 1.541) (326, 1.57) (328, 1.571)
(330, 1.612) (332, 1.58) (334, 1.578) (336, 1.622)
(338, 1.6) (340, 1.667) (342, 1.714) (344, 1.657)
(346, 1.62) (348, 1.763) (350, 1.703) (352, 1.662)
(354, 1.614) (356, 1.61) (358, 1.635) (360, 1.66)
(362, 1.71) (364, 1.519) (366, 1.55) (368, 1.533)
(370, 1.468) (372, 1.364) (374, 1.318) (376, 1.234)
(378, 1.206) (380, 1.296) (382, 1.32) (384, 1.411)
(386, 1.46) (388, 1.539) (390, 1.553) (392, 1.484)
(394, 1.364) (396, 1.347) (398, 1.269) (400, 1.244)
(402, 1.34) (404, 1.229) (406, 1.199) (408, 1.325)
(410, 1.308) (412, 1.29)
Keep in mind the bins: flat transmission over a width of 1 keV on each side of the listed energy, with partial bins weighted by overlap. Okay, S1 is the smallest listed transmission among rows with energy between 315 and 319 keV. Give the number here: 1.44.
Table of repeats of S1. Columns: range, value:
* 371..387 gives 1.206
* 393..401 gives 1.244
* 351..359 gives 1.61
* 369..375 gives 1.318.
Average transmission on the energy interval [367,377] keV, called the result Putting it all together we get 1.38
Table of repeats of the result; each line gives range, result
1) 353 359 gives 1.62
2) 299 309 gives 1.59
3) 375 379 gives 1.22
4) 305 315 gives 1.53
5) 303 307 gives 1.61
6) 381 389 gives 1.43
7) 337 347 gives 1.65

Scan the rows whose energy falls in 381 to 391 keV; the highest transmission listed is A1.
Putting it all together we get 1.553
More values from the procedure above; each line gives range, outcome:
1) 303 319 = 1.674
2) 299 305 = 1.629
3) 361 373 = 1.71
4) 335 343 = 1.714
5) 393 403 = 1.364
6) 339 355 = 1.763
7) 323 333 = 1.612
